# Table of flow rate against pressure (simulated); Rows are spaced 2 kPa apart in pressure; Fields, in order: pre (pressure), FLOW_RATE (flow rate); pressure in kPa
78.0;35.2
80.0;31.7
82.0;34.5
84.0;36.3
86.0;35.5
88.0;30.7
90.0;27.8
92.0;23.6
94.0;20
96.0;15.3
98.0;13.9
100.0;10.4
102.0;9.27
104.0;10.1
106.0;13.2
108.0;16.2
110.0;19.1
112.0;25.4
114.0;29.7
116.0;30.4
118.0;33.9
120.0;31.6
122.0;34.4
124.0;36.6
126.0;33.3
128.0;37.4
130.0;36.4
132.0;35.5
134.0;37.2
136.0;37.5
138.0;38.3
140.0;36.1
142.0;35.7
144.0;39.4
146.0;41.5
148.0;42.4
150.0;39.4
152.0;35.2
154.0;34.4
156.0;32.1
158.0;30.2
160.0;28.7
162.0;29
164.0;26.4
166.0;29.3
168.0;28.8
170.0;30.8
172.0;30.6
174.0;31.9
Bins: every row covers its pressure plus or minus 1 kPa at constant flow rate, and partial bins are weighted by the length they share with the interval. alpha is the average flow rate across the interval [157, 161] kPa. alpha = 29.4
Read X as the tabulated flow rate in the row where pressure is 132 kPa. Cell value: 35.5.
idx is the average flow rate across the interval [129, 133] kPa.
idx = 36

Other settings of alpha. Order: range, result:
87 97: 23.5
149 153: 37.3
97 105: 10.9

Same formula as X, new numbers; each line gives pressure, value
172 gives 30.6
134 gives 37.2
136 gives 37.5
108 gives 16.2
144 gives 39.4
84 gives 36.3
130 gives 36.4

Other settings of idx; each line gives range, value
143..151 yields 40.7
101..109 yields 12.2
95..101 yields 13.2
